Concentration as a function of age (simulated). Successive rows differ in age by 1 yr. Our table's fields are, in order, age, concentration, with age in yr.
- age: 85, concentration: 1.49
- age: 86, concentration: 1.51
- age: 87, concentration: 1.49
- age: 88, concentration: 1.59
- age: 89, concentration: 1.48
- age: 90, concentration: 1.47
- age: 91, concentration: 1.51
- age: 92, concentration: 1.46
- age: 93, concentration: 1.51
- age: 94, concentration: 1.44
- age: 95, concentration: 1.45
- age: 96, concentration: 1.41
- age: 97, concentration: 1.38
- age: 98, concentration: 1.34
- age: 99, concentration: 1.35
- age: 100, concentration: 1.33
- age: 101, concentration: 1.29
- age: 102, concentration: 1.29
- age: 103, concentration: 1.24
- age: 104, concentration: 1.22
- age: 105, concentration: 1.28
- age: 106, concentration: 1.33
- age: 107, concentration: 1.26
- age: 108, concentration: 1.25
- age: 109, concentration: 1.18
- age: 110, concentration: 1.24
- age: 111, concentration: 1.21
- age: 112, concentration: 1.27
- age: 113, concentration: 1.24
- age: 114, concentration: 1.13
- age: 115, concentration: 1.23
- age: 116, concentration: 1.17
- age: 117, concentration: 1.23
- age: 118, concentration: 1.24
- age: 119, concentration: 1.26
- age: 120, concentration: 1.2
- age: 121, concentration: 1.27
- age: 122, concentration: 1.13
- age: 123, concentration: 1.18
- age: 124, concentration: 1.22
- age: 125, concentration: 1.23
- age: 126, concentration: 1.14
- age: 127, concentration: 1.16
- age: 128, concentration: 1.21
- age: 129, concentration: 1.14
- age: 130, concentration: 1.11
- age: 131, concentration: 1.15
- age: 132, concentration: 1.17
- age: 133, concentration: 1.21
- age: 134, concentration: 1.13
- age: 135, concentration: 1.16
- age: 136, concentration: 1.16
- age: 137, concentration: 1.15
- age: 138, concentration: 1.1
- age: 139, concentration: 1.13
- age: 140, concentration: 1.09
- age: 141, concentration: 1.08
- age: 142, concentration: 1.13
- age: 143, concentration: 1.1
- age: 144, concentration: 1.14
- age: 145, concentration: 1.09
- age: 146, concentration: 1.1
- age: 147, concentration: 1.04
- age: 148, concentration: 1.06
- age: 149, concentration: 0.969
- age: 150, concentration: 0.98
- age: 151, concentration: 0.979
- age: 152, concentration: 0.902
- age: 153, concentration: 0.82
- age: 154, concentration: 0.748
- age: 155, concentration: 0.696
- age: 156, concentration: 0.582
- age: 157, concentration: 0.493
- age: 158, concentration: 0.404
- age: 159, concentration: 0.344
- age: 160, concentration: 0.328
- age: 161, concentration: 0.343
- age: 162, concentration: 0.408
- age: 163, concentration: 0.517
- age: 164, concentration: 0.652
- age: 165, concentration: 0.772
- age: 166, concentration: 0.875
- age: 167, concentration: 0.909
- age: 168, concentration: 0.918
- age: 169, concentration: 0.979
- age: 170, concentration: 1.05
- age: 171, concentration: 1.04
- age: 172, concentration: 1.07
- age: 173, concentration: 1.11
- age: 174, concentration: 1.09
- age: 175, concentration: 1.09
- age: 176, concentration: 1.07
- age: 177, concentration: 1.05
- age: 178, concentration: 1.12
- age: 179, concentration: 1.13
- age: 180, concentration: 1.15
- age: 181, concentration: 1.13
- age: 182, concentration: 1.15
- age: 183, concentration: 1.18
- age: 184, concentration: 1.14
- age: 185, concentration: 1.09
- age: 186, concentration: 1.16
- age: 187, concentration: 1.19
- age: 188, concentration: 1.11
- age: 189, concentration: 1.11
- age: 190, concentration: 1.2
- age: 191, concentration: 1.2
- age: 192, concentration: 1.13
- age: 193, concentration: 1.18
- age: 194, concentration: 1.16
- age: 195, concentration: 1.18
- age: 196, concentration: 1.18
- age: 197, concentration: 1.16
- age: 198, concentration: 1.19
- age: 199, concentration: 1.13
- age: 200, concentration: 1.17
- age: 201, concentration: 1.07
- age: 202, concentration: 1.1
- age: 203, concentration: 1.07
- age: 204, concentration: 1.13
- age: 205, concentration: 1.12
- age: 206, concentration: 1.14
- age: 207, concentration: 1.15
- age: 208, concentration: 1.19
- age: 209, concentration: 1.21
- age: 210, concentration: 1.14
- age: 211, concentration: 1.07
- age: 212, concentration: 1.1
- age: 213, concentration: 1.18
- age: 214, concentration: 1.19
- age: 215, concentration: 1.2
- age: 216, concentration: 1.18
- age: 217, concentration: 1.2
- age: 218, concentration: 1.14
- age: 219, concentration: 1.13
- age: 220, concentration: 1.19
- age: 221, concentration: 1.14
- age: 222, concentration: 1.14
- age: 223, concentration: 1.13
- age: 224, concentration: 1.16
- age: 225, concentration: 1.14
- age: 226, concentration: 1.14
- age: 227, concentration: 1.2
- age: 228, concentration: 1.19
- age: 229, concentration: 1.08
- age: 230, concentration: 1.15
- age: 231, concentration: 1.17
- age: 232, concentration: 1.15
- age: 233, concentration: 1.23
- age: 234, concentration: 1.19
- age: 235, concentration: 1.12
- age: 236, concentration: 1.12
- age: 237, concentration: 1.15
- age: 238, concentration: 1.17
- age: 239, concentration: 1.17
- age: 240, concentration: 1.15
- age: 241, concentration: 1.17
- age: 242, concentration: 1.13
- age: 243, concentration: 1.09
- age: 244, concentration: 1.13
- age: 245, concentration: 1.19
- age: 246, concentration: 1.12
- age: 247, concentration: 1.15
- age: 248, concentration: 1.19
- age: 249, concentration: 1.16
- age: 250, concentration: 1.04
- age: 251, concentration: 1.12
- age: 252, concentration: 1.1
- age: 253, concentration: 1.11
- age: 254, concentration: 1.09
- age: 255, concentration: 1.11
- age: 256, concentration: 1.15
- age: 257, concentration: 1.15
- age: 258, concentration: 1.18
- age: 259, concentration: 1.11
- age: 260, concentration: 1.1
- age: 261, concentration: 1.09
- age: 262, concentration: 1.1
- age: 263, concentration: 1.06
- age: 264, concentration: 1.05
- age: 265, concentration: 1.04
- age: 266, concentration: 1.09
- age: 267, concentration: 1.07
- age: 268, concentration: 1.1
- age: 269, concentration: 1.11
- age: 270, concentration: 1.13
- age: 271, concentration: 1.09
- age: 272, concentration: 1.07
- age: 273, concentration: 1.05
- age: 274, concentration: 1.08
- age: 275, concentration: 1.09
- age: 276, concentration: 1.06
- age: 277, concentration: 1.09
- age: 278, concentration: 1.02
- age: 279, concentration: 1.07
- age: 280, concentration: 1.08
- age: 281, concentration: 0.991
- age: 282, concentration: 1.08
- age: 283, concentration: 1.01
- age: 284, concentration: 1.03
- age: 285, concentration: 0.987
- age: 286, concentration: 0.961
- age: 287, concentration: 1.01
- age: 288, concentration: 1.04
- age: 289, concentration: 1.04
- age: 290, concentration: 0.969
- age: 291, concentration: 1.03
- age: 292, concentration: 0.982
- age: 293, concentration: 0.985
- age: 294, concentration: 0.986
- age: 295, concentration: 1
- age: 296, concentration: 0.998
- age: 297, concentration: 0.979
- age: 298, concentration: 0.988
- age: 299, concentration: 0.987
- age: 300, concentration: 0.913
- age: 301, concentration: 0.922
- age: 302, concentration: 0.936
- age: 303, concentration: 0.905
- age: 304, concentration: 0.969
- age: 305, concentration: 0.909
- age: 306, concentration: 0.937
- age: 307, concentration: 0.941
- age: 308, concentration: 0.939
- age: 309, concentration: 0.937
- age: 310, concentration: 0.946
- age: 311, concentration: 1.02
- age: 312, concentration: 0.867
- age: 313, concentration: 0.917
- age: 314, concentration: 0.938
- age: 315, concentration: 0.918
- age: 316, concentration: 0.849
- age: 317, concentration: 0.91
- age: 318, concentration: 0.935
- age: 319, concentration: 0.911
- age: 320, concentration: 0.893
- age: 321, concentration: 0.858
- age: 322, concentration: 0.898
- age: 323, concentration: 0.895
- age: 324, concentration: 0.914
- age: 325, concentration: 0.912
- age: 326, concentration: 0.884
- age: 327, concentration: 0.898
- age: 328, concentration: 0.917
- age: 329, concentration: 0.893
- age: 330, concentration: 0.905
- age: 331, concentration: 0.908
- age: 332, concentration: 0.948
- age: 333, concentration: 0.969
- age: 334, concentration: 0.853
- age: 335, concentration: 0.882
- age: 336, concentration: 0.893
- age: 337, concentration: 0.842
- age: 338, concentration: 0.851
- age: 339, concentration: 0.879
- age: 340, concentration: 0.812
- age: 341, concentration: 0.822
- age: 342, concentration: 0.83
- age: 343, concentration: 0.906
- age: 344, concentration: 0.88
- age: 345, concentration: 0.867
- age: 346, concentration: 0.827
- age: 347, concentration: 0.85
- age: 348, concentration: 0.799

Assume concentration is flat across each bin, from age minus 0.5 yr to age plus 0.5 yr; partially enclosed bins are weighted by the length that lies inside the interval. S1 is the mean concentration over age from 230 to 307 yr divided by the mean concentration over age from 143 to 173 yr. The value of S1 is 1.3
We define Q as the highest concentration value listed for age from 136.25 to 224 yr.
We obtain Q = 1.21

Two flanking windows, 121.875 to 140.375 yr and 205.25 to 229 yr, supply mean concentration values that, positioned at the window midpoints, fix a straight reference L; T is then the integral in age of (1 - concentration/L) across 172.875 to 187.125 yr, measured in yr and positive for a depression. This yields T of 0.43 yr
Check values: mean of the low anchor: 1.16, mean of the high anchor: 1.16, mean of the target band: 1.12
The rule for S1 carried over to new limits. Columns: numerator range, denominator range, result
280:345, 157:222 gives 0.90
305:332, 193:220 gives 0.79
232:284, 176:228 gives 0.97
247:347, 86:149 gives 0.79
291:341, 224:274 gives 0.82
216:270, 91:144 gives 0.92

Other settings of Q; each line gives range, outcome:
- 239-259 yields 1.19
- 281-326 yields 1.08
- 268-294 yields 1.13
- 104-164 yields 1.33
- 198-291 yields 1.23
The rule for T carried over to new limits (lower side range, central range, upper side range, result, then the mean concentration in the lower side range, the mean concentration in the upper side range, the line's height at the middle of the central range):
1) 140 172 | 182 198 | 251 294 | -4.65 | 0.829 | 1.07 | 0.898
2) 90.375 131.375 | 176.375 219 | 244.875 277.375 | 0.92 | 1.27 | 1.1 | 1.17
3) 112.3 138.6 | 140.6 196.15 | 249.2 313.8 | 8.73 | 1.18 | 1.03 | 1.14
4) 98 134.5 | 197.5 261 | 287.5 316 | -4.96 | 1.22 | 0.959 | 1.06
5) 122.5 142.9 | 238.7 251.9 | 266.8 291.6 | -0.79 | 1.15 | 1.05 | 1.07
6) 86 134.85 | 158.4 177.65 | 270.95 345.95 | 5.86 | 1.28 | 0.949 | 1.18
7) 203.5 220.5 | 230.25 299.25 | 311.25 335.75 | -3.14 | 1.16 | 0.904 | 1.04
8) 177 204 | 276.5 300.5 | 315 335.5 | -1.03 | 1.14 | 0.902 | 0.968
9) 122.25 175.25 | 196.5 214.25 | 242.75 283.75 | -1.98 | 0.956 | 1.1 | 1.02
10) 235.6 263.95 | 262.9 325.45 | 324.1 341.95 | 0.67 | 1.13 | 0.886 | 0.998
